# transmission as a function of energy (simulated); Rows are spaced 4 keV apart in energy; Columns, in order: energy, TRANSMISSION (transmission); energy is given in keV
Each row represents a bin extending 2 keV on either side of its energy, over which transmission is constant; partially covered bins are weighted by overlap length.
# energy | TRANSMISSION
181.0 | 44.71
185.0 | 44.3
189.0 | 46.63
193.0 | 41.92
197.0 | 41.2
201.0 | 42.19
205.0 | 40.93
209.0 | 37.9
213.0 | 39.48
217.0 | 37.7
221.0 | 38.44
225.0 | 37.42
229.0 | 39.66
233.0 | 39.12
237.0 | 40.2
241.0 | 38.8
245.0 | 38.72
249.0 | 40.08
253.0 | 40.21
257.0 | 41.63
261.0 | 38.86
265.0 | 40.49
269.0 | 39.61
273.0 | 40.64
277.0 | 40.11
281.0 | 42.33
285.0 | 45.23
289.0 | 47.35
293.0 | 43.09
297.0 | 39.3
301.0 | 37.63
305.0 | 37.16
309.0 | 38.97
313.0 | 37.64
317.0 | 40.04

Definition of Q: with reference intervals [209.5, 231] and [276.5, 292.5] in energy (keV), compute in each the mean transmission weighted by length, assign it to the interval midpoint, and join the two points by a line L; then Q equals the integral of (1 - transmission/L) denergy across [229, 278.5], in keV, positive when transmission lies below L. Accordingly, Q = 1.8 keV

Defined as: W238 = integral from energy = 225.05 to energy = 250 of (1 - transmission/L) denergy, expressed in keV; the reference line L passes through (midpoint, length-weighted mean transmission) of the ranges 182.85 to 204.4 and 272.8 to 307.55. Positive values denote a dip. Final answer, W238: 1.8 keV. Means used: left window 43.1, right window 41.4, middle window 39.2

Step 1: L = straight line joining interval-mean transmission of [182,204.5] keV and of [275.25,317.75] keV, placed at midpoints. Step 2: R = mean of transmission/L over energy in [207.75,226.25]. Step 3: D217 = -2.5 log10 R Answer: 0.12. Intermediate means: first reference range 43.2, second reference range 40.8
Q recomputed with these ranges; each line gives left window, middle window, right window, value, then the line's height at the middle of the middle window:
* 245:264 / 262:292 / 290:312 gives -1.8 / 39.8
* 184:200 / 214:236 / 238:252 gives 1.2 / 40.9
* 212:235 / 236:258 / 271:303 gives 0.0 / 39.8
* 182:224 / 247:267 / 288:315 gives 0.1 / 40.4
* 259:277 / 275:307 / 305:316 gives -2.0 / 39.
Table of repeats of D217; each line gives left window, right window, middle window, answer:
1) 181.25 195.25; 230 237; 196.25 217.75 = 0.06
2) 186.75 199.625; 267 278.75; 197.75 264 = 0.06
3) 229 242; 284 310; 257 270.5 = 0.01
